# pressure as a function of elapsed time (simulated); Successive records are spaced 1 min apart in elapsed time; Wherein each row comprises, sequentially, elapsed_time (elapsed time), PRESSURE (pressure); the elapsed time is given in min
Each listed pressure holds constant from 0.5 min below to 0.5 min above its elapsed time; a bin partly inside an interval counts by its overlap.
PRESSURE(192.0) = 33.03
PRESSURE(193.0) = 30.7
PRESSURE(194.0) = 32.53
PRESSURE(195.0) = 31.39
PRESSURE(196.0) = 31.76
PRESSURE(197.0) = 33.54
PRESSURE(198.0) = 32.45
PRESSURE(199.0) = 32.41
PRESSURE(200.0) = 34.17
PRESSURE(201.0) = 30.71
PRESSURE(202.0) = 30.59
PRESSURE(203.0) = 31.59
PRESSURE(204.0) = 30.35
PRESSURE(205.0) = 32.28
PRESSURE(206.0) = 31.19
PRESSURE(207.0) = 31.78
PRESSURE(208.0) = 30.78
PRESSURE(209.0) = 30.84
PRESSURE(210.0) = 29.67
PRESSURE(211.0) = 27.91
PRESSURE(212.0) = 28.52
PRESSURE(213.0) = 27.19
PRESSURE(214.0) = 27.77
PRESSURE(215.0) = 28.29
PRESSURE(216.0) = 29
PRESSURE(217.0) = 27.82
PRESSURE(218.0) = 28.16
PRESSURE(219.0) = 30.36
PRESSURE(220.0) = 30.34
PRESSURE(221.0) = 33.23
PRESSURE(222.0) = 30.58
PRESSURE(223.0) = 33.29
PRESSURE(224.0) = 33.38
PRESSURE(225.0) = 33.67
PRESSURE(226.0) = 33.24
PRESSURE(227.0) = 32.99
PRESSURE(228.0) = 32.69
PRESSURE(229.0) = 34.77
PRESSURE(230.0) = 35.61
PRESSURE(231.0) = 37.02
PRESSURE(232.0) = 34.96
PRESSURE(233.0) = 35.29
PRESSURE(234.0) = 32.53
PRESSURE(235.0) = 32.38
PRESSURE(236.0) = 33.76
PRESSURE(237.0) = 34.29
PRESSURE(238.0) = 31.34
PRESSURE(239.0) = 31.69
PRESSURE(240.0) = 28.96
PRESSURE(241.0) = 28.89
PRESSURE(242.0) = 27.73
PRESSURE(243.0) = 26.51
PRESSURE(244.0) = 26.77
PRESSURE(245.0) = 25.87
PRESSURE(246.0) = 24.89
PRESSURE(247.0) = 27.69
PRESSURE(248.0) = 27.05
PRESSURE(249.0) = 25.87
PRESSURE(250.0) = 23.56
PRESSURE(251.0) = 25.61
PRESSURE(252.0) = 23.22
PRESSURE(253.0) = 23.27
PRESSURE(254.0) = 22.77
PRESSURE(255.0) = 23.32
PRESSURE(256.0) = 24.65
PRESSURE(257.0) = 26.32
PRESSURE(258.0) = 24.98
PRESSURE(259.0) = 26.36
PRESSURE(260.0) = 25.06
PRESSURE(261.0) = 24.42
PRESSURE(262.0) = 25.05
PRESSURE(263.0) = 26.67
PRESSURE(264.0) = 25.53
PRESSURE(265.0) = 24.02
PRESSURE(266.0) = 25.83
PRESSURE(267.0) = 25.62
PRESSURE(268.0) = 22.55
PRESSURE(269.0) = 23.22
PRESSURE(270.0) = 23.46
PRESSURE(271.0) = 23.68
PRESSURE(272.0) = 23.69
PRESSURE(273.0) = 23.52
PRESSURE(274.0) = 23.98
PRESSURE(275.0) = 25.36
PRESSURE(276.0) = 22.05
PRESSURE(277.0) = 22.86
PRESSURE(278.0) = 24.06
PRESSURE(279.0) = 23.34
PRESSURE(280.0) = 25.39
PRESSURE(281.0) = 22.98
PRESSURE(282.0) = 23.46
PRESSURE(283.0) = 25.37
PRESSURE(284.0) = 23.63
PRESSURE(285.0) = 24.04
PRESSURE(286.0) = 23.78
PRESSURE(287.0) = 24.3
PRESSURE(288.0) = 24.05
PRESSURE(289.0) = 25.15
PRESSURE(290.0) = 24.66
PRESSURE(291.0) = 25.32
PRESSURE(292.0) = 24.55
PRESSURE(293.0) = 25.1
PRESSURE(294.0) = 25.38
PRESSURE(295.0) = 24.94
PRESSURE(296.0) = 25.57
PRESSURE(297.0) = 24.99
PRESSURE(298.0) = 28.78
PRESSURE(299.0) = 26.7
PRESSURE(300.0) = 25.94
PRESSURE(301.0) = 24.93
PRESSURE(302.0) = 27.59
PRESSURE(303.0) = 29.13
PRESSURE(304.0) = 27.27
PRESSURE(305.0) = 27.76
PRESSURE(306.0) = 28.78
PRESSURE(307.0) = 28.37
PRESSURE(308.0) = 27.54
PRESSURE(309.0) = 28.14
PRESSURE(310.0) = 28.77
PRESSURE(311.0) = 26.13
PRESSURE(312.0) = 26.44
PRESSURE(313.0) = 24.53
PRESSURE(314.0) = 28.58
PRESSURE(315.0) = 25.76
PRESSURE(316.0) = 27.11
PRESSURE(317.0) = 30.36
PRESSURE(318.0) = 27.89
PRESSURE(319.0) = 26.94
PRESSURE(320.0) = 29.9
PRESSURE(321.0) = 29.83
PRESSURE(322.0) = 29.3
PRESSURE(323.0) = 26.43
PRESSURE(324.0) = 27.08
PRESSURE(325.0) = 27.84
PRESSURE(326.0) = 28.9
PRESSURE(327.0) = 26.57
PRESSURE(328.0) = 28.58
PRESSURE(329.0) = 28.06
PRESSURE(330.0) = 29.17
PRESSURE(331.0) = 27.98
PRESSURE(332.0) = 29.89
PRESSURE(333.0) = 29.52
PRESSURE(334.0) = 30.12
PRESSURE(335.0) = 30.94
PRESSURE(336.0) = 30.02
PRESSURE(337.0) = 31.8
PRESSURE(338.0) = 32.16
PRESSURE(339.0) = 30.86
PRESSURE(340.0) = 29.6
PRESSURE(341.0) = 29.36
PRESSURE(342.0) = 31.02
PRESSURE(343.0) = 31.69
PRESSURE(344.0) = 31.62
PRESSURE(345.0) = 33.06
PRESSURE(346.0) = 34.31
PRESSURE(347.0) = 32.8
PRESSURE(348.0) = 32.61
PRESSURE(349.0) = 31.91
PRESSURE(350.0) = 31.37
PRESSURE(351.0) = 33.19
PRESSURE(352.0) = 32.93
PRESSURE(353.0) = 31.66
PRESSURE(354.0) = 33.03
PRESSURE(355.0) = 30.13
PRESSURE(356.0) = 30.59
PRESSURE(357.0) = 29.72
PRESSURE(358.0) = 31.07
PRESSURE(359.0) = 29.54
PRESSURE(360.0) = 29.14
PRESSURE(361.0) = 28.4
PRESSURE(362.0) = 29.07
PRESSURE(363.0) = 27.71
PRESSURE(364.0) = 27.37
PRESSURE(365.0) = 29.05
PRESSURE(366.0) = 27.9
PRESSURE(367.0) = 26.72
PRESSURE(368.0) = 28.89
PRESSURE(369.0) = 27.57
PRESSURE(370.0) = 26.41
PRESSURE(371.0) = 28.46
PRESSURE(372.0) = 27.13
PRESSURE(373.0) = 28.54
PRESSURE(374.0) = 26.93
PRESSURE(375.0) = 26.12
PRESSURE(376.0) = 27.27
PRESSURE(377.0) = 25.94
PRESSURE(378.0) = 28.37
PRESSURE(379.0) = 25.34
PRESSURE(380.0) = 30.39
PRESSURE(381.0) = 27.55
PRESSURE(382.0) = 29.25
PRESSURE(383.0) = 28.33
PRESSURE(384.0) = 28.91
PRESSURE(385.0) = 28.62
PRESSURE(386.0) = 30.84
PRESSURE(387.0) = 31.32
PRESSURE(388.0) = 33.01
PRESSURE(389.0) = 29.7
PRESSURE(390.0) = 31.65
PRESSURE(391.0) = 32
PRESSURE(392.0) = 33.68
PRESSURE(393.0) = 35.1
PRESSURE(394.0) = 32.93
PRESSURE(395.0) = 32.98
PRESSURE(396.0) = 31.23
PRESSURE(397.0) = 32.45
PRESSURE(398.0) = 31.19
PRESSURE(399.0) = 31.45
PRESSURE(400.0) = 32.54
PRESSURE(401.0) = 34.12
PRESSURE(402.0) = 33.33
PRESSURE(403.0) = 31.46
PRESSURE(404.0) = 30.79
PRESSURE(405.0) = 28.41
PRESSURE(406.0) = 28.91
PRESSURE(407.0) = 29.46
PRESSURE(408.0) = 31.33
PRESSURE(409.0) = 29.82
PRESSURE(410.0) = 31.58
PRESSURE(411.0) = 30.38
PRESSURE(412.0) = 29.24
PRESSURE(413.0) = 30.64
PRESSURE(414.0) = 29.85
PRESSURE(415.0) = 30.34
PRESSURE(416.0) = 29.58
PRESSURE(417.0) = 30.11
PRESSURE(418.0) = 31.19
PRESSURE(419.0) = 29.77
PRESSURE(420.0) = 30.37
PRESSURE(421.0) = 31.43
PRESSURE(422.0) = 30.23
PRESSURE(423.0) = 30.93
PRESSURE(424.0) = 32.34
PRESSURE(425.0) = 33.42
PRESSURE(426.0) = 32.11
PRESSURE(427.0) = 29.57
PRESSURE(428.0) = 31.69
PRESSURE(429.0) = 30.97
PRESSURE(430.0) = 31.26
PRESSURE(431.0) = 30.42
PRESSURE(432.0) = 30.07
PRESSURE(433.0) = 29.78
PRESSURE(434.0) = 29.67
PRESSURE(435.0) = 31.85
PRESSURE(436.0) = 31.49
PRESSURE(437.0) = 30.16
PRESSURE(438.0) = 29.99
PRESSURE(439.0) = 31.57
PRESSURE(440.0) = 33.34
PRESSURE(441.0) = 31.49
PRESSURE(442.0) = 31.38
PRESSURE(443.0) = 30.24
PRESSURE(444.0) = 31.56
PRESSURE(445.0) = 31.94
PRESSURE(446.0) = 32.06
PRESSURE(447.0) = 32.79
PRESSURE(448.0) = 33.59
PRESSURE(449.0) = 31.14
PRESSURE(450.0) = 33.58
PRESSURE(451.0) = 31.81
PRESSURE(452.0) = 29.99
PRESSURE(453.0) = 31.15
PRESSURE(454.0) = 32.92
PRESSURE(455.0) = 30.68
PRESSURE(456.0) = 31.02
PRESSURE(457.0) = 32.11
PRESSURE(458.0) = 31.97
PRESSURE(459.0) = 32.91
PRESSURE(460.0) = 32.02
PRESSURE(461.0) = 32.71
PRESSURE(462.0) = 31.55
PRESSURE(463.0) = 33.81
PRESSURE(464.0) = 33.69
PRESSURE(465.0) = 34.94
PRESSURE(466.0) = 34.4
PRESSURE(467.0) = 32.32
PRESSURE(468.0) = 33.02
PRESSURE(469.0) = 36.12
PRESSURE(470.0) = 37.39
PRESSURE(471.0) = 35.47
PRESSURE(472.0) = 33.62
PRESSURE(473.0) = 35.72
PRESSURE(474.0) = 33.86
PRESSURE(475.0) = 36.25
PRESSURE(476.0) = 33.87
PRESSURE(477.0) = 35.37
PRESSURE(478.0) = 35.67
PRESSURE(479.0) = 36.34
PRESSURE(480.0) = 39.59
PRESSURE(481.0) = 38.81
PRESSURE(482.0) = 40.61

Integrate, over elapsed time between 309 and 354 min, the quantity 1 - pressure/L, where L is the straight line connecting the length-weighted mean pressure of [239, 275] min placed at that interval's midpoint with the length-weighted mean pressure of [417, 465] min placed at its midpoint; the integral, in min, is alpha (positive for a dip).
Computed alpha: -3.0 min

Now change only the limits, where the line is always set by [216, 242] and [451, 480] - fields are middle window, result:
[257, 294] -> 9.27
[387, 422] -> 2.20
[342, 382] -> 4.26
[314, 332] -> 2.56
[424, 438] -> 1.05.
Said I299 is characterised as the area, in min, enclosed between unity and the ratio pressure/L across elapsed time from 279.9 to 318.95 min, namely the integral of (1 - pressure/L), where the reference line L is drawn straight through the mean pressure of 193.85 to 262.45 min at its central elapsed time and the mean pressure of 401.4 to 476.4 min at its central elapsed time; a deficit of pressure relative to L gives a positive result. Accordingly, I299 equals 5.5 min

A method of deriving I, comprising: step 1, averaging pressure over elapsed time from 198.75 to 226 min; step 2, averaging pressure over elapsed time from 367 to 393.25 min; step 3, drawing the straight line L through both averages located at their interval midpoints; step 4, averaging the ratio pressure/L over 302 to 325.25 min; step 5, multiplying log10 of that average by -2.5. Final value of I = 0.07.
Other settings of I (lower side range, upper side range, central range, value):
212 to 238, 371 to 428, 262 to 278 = 0.29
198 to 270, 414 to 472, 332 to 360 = -0.03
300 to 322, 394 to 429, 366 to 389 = 0.06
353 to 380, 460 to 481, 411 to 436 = 0.04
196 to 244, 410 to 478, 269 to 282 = 0.31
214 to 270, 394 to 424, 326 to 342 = 0.01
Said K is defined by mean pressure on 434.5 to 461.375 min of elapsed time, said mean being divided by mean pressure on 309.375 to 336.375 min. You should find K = 1.12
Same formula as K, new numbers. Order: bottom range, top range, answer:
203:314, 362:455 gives 1.11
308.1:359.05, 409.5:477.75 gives 1.08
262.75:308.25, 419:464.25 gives 1.26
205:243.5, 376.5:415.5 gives 0.98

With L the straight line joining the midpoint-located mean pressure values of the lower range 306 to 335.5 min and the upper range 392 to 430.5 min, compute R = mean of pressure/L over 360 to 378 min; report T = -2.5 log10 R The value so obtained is 0.08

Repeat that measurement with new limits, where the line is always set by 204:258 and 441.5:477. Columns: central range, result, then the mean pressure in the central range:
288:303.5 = 0.18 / 25.9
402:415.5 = 0.07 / 30.3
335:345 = 0.01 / 31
